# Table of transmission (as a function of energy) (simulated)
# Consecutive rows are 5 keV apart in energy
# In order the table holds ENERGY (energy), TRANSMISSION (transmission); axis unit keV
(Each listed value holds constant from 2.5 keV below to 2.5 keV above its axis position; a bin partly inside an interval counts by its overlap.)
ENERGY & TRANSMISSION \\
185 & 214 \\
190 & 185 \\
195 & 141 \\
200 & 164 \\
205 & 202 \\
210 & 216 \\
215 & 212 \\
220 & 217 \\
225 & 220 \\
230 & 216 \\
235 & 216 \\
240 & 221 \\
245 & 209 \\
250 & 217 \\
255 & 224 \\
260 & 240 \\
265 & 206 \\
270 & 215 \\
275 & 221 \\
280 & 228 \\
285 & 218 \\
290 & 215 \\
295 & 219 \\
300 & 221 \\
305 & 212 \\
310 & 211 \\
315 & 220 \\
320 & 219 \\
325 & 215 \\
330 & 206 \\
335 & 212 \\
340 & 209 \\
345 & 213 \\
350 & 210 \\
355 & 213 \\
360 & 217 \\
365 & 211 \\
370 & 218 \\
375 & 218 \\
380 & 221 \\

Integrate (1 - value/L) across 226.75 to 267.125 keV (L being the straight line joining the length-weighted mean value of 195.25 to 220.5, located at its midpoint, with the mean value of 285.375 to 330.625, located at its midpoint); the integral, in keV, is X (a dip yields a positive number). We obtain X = -3.04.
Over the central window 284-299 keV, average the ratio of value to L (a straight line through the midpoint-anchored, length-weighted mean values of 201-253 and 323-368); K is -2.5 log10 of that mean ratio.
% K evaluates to -0.03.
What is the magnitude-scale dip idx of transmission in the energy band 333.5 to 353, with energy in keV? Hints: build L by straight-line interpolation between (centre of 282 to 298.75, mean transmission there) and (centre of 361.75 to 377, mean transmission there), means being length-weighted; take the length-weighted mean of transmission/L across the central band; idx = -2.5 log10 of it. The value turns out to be 0.027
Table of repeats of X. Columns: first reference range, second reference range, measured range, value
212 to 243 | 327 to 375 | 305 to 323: -0.2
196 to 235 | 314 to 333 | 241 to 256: -0.6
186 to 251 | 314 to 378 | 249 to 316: -3.5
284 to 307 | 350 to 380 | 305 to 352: 0.8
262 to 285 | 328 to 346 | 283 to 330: -0.5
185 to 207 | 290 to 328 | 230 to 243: -1.8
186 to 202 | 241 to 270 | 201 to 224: -3.2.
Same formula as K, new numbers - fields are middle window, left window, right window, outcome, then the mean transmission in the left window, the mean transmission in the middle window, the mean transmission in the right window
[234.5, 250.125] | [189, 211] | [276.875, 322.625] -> -0.11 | 179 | 216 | 218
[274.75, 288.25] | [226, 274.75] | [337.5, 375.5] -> -0.03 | 218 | 222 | 213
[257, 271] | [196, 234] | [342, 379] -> -0.07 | 204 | 221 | 214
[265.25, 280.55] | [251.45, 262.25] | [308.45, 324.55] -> 0.04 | 230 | 218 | 217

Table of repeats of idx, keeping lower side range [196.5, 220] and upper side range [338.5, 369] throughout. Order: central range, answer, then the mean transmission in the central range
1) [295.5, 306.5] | -0.05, 217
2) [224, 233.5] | -0.09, 217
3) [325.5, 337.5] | 0.00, 210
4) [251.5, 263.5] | -0.13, 229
